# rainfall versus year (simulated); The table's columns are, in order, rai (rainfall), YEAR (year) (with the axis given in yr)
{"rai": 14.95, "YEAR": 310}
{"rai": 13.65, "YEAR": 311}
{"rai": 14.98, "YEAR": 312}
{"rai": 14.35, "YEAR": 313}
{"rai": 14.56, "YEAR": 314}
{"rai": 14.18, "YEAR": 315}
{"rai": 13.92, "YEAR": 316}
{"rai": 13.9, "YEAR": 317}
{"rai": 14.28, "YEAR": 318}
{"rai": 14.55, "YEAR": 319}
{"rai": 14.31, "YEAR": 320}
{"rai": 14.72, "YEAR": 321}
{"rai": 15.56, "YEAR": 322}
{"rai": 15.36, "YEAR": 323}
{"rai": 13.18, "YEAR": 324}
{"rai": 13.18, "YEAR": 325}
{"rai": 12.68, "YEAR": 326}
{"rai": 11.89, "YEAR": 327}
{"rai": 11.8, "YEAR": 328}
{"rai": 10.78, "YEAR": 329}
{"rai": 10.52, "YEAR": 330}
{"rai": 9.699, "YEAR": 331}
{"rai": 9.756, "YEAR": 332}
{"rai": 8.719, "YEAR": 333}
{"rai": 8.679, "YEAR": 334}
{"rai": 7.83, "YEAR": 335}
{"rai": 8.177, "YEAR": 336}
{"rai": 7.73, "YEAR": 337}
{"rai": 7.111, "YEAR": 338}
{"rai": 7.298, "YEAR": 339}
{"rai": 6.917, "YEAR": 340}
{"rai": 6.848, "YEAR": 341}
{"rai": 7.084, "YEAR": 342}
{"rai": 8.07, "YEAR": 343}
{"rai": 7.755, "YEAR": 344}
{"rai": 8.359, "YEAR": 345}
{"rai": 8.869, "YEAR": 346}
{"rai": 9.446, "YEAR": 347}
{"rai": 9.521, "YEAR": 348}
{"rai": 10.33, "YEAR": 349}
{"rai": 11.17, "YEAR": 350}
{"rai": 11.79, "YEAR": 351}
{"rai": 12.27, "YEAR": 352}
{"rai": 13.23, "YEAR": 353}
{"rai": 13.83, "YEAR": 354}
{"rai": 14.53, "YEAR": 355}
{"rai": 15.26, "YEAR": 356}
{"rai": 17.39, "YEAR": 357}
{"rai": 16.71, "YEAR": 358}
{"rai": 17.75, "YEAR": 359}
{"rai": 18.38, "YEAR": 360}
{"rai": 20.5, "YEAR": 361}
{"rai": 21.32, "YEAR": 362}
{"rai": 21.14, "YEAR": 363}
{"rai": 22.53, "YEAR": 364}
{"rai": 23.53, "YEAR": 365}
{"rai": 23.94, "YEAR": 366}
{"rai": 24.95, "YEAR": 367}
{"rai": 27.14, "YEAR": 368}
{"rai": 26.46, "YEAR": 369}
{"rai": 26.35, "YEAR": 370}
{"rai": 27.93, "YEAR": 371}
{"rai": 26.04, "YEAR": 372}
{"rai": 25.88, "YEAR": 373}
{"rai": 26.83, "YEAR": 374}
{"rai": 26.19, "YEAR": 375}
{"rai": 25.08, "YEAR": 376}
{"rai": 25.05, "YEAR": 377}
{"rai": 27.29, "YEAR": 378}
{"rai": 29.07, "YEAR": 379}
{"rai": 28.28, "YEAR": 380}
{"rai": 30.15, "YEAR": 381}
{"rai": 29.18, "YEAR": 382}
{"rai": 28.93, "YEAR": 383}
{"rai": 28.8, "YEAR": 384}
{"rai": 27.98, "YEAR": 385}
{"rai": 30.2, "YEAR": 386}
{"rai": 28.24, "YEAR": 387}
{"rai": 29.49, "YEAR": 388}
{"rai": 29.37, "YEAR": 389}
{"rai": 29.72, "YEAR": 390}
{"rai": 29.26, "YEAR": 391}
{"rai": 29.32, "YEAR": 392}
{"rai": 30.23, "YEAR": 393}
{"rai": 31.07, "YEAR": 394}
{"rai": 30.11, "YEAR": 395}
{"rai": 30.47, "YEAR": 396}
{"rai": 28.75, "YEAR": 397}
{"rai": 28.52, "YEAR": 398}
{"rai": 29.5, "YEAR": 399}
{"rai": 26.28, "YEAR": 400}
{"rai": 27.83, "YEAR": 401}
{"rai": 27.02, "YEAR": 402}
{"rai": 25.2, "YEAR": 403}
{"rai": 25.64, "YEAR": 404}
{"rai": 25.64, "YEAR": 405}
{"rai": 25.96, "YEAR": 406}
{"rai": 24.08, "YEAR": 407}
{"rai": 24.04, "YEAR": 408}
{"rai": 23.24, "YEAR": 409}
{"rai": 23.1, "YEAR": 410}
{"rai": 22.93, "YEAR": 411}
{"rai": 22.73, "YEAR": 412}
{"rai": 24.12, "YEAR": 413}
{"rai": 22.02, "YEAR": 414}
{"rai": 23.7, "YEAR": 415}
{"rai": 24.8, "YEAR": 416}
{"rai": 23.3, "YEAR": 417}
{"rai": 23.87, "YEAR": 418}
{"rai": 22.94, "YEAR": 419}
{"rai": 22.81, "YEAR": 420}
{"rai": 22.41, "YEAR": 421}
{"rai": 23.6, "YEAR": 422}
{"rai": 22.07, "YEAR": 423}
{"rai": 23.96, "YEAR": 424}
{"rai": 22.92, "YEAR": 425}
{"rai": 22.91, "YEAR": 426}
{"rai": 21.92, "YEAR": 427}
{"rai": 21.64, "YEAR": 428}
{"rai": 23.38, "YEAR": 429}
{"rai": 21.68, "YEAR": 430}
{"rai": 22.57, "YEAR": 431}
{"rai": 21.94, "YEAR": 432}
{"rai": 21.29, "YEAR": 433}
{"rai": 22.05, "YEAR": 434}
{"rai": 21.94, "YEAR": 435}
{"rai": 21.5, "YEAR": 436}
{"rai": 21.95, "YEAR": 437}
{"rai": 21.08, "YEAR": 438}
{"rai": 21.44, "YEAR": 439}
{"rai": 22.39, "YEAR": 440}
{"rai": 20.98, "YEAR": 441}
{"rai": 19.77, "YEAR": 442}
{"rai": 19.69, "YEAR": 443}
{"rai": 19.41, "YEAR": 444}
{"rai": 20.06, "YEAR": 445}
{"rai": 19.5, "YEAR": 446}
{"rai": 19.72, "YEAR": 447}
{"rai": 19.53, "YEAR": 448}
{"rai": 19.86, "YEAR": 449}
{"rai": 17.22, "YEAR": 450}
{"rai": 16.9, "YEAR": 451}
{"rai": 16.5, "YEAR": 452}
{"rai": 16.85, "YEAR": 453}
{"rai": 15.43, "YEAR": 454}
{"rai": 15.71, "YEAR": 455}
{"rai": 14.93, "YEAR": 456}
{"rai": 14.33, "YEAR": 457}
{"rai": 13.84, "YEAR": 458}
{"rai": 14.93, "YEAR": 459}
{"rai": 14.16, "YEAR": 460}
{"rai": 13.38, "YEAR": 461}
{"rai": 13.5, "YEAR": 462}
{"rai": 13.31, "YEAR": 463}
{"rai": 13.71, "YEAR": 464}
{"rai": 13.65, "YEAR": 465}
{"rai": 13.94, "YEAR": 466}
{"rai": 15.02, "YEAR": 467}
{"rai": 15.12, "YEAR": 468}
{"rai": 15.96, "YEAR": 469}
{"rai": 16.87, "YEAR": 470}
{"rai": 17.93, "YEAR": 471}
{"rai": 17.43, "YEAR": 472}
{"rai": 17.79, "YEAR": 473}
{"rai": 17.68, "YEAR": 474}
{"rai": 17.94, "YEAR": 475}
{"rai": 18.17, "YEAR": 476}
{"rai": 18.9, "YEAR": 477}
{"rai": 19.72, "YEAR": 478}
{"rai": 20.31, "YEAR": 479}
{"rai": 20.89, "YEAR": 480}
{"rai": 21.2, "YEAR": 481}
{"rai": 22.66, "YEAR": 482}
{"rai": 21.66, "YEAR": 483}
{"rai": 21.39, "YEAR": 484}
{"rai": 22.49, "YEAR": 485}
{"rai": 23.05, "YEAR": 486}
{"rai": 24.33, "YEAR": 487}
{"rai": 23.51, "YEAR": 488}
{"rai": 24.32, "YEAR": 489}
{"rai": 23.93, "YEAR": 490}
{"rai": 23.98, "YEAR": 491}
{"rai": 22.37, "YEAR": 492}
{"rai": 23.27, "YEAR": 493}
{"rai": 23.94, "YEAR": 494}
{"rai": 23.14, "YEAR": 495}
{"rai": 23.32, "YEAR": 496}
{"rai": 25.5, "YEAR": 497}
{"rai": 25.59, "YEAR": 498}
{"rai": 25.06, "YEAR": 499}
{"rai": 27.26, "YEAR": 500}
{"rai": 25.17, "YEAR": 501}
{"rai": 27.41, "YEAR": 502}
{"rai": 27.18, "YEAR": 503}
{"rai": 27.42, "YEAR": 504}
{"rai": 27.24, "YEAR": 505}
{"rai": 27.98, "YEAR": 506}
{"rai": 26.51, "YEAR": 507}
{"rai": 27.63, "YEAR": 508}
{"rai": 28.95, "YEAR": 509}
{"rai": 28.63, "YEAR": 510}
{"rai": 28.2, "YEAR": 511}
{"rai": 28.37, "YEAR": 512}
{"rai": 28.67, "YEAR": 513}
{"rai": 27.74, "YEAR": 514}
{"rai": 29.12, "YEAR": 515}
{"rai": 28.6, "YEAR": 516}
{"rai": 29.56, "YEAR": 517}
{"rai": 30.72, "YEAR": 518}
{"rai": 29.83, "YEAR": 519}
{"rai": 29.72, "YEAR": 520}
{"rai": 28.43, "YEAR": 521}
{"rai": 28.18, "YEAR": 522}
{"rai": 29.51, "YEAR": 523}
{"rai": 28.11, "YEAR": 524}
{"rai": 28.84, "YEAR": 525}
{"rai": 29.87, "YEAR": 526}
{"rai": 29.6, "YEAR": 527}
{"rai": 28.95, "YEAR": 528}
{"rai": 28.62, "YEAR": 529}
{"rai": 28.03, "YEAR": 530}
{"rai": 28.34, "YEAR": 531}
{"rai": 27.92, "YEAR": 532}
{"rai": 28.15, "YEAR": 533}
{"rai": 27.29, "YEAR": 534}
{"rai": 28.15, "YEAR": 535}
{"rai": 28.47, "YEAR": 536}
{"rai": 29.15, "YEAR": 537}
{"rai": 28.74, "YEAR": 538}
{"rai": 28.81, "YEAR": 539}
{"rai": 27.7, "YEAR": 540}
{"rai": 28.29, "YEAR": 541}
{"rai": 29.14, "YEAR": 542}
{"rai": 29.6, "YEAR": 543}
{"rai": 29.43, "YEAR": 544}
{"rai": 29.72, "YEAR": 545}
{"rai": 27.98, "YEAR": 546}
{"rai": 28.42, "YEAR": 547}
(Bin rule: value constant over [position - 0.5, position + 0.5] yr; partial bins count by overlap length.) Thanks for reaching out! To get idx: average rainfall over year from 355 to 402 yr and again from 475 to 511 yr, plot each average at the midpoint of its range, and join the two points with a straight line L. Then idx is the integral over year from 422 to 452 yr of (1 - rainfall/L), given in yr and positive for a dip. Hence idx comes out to 4.8 yr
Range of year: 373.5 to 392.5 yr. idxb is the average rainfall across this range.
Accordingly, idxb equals 28.3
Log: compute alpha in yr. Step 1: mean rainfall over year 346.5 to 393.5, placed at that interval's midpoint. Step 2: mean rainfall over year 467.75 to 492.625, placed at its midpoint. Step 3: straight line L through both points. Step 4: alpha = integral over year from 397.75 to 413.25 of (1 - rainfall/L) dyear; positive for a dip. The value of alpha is -2.2 yr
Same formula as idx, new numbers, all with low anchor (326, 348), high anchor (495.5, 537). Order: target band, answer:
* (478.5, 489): 1.0 yr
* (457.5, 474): 5.5 yr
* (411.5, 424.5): -4.3 yr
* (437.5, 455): 1.2 yr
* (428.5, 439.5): -1.5 yr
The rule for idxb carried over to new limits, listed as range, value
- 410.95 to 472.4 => 19.4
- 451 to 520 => 21.7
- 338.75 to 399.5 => 21.7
